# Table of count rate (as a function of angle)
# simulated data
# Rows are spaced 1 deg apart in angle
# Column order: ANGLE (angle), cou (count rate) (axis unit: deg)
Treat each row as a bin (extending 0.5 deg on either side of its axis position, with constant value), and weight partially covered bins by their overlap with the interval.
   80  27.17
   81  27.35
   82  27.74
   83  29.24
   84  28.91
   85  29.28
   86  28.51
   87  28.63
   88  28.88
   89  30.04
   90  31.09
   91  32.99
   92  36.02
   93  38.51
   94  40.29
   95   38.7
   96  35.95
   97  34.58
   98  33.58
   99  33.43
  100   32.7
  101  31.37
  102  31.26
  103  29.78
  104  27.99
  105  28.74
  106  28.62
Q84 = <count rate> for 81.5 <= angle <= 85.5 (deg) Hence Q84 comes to 28.8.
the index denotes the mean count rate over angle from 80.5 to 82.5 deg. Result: 27.5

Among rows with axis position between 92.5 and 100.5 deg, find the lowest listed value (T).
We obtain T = 32.7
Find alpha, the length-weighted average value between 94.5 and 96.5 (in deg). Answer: 37.3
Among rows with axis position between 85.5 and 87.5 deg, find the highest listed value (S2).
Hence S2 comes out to 28.63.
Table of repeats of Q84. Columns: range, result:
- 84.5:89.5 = 29.1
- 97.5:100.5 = 33.2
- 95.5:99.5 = 34.4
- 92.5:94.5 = 39.4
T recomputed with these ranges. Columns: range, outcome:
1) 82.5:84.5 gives 28.91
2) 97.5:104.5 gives 27.99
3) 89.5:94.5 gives 31.09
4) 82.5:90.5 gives 28.51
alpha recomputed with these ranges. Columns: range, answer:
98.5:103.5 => 31.7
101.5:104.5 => 29.7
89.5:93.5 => 34.7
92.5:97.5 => 37.6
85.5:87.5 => 28.6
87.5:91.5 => 30.8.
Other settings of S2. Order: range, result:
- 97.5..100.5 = 33.58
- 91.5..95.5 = 40.29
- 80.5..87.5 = 29.28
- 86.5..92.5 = 36.02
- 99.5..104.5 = 32.7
